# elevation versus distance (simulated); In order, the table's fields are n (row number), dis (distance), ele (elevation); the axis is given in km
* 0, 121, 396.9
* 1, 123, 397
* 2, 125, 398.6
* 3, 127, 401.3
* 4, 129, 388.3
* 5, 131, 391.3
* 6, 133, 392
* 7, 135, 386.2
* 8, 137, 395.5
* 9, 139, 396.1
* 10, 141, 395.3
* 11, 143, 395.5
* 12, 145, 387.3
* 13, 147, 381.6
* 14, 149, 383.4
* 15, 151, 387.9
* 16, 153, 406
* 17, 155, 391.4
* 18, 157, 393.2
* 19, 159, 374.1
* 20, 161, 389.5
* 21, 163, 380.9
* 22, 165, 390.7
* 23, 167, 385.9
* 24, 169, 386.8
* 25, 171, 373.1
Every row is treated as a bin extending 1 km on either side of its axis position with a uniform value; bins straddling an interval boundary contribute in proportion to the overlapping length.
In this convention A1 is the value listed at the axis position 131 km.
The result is 391.3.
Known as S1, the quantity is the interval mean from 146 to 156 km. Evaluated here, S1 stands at 390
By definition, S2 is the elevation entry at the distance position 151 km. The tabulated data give 387.9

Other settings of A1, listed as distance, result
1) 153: 406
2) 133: 392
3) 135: 386.2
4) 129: 388.3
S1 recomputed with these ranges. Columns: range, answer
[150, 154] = 397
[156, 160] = 384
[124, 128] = 400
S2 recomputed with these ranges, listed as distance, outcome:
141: 395.3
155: 391.4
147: 381.6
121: 396.9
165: 390.7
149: 383.4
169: 386.8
